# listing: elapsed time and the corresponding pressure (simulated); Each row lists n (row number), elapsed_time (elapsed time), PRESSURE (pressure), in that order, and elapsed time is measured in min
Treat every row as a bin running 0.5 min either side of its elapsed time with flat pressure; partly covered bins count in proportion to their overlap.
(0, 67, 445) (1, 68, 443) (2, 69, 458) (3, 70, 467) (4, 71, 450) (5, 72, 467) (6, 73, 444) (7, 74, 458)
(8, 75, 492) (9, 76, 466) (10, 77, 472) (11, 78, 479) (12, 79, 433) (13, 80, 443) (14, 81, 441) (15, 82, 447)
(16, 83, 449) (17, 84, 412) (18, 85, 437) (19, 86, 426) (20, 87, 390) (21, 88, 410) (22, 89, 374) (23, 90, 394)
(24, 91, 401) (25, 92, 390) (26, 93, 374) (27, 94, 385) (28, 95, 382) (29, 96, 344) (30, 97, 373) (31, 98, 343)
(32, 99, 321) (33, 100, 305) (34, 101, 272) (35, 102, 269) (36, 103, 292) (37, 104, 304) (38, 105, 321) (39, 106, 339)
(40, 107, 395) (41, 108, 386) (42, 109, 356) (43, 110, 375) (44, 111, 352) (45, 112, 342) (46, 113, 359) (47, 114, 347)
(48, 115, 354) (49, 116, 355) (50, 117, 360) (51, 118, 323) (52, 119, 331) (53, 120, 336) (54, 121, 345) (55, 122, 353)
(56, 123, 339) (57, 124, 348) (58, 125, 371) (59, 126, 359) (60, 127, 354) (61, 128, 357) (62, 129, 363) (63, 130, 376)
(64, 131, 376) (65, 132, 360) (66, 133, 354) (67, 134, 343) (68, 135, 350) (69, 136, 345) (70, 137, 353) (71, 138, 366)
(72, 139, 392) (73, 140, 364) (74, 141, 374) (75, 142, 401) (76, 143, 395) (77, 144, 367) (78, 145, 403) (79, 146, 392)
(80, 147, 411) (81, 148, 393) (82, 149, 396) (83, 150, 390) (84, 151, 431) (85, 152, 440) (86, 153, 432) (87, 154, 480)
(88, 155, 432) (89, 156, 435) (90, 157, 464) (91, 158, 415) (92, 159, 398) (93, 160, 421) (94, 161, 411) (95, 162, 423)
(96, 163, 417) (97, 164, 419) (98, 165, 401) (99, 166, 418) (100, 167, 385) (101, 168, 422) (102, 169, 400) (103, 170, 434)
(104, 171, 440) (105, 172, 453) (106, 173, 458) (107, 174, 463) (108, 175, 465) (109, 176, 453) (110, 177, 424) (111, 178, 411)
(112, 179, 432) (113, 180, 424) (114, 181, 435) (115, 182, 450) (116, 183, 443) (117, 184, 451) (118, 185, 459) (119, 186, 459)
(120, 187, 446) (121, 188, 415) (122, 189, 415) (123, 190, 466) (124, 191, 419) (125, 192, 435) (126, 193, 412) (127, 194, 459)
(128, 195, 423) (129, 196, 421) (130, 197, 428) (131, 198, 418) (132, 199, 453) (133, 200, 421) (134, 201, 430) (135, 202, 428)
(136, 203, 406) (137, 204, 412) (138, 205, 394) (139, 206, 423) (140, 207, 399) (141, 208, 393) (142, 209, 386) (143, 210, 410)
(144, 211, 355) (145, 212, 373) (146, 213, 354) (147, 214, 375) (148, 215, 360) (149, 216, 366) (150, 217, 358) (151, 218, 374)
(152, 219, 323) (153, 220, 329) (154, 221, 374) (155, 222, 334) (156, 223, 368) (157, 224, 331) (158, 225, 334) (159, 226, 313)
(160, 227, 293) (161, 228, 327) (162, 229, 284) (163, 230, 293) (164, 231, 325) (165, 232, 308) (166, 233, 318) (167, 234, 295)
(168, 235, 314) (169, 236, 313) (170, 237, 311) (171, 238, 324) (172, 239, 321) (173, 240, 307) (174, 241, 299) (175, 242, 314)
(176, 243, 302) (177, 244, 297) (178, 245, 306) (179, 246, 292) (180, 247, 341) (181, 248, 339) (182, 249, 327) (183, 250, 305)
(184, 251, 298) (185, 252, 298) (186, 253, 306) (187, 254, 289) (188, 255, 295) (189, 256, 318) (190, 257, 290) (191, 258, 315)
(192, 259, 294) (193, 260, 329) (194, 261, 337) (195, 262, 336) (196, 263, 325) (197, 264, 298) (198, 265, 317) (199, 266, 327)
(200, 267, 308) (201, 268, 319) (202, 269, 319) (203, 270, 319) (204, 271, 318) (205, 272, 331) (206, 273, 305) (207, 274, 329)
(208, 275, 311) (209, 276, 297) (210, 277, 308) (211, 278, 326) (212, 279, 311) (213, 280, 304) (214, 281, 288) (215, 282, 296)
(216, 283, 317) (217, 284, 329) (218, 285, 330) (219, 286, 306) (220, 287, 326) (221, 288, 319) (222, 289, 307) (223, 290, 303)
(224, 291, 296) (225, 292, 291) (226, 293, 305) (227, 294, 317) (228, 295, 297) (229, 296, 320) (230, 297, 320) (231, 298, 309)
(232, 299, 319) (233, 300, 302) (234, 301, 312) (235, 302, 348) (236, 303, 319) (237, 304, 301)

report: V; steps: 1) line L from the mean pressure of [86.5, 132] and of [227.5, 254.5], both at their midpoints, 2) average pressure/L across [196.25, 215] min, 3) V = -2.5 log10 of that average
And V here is -0.24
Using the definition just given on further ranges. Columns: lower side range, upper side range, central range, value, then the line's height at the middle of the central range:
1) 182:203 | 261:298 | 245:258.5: 0.14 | 352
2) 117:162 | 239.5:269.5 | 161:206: -0.21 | 356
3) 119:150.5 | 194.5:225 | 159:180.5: -0.14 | 377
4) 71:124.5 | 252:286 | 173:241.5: -0.14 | 337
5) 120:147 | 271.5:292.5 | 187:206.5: -0.24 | 342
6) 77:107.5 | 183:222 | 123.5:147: 0.06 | 390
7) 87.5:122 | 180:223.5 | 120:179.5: -0.06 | 376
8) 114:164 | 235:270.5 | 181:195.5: -0.24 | 352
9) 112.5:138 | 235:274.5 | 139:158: -0.19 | 346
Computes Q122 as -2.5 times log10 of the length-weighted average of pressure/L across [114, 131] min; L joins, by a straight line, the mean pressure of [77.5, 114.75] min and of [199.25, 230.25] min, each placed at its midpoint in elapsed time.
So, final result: 0.06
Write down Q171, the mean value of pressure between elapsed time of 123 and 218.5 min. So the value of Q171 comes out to 407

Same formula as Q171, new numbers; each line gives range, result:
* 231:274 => 313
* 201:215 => 393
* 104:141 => 355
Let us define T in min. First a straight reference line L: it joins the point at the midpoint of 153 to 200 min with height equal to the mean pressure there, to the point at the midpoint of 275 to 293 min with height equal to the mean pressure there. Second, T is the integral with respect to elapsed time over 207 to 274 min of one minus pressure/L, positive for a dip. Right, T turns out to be 6.17 min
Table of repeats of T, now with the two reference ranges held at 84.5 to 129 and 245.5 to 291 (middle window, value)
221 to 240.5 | 0.3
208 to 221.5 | -1.6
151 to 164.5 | -3.5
